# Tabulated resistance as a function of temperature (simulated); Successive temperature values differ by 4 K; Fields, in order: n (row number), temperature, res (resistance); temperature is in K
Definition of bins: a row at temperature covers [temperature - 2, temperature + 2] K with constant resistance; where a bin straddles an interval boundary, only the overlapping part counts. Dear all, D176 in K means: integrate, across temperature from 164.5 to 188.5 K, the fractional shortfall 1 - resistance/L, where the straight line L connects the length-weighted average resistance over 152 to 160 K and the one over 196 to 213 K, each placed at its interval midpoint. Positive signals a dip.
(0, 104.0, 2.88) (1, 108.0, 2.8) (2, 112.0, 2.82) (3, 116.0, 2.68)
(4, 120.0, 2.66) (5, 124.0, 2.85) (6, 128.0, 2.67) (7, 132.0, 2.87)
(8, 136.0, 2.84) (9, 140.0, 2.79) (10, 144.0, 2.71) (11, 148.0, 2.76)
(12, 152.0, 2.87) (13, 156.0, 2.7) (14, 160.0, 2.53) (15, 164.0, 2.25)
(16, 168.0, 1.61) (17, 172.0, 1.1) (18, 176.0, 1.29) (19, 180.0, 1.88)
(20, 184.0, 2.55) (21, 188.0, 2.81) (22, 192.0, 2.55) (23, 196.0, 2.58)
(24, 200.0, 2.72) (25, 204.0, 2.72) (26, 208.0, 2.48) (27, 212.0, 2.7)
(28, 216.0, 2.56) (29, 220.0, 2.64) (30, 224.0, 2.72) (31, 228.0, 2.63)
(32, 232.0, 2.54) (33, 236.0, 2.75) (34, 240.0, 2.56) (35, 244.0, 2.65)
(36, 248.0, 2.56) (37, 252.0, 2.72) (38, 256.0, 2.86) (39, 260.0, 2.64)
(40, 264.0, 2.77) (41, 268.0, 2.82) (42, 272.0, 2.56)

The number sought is 7.5 K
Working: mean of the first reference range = 2.7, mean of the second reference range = 2.64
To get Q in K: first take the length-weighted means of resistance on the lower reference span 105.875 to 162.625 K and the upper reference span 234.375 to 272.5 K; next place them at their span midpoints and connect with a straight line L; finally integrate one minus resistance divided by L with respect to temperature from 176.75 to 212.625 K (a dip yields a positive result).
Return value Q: 2.8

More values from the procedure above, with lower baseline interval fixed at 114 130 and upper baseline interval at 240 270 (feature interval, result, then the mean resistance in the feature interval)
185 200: 0.3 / 2.65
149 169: 1.9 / 2.45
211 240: 0.7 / 2.64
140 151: -0.2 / 2.76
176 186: 2.5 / 2.03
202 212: 0.3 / 2.62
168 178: 5.3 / 1.28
